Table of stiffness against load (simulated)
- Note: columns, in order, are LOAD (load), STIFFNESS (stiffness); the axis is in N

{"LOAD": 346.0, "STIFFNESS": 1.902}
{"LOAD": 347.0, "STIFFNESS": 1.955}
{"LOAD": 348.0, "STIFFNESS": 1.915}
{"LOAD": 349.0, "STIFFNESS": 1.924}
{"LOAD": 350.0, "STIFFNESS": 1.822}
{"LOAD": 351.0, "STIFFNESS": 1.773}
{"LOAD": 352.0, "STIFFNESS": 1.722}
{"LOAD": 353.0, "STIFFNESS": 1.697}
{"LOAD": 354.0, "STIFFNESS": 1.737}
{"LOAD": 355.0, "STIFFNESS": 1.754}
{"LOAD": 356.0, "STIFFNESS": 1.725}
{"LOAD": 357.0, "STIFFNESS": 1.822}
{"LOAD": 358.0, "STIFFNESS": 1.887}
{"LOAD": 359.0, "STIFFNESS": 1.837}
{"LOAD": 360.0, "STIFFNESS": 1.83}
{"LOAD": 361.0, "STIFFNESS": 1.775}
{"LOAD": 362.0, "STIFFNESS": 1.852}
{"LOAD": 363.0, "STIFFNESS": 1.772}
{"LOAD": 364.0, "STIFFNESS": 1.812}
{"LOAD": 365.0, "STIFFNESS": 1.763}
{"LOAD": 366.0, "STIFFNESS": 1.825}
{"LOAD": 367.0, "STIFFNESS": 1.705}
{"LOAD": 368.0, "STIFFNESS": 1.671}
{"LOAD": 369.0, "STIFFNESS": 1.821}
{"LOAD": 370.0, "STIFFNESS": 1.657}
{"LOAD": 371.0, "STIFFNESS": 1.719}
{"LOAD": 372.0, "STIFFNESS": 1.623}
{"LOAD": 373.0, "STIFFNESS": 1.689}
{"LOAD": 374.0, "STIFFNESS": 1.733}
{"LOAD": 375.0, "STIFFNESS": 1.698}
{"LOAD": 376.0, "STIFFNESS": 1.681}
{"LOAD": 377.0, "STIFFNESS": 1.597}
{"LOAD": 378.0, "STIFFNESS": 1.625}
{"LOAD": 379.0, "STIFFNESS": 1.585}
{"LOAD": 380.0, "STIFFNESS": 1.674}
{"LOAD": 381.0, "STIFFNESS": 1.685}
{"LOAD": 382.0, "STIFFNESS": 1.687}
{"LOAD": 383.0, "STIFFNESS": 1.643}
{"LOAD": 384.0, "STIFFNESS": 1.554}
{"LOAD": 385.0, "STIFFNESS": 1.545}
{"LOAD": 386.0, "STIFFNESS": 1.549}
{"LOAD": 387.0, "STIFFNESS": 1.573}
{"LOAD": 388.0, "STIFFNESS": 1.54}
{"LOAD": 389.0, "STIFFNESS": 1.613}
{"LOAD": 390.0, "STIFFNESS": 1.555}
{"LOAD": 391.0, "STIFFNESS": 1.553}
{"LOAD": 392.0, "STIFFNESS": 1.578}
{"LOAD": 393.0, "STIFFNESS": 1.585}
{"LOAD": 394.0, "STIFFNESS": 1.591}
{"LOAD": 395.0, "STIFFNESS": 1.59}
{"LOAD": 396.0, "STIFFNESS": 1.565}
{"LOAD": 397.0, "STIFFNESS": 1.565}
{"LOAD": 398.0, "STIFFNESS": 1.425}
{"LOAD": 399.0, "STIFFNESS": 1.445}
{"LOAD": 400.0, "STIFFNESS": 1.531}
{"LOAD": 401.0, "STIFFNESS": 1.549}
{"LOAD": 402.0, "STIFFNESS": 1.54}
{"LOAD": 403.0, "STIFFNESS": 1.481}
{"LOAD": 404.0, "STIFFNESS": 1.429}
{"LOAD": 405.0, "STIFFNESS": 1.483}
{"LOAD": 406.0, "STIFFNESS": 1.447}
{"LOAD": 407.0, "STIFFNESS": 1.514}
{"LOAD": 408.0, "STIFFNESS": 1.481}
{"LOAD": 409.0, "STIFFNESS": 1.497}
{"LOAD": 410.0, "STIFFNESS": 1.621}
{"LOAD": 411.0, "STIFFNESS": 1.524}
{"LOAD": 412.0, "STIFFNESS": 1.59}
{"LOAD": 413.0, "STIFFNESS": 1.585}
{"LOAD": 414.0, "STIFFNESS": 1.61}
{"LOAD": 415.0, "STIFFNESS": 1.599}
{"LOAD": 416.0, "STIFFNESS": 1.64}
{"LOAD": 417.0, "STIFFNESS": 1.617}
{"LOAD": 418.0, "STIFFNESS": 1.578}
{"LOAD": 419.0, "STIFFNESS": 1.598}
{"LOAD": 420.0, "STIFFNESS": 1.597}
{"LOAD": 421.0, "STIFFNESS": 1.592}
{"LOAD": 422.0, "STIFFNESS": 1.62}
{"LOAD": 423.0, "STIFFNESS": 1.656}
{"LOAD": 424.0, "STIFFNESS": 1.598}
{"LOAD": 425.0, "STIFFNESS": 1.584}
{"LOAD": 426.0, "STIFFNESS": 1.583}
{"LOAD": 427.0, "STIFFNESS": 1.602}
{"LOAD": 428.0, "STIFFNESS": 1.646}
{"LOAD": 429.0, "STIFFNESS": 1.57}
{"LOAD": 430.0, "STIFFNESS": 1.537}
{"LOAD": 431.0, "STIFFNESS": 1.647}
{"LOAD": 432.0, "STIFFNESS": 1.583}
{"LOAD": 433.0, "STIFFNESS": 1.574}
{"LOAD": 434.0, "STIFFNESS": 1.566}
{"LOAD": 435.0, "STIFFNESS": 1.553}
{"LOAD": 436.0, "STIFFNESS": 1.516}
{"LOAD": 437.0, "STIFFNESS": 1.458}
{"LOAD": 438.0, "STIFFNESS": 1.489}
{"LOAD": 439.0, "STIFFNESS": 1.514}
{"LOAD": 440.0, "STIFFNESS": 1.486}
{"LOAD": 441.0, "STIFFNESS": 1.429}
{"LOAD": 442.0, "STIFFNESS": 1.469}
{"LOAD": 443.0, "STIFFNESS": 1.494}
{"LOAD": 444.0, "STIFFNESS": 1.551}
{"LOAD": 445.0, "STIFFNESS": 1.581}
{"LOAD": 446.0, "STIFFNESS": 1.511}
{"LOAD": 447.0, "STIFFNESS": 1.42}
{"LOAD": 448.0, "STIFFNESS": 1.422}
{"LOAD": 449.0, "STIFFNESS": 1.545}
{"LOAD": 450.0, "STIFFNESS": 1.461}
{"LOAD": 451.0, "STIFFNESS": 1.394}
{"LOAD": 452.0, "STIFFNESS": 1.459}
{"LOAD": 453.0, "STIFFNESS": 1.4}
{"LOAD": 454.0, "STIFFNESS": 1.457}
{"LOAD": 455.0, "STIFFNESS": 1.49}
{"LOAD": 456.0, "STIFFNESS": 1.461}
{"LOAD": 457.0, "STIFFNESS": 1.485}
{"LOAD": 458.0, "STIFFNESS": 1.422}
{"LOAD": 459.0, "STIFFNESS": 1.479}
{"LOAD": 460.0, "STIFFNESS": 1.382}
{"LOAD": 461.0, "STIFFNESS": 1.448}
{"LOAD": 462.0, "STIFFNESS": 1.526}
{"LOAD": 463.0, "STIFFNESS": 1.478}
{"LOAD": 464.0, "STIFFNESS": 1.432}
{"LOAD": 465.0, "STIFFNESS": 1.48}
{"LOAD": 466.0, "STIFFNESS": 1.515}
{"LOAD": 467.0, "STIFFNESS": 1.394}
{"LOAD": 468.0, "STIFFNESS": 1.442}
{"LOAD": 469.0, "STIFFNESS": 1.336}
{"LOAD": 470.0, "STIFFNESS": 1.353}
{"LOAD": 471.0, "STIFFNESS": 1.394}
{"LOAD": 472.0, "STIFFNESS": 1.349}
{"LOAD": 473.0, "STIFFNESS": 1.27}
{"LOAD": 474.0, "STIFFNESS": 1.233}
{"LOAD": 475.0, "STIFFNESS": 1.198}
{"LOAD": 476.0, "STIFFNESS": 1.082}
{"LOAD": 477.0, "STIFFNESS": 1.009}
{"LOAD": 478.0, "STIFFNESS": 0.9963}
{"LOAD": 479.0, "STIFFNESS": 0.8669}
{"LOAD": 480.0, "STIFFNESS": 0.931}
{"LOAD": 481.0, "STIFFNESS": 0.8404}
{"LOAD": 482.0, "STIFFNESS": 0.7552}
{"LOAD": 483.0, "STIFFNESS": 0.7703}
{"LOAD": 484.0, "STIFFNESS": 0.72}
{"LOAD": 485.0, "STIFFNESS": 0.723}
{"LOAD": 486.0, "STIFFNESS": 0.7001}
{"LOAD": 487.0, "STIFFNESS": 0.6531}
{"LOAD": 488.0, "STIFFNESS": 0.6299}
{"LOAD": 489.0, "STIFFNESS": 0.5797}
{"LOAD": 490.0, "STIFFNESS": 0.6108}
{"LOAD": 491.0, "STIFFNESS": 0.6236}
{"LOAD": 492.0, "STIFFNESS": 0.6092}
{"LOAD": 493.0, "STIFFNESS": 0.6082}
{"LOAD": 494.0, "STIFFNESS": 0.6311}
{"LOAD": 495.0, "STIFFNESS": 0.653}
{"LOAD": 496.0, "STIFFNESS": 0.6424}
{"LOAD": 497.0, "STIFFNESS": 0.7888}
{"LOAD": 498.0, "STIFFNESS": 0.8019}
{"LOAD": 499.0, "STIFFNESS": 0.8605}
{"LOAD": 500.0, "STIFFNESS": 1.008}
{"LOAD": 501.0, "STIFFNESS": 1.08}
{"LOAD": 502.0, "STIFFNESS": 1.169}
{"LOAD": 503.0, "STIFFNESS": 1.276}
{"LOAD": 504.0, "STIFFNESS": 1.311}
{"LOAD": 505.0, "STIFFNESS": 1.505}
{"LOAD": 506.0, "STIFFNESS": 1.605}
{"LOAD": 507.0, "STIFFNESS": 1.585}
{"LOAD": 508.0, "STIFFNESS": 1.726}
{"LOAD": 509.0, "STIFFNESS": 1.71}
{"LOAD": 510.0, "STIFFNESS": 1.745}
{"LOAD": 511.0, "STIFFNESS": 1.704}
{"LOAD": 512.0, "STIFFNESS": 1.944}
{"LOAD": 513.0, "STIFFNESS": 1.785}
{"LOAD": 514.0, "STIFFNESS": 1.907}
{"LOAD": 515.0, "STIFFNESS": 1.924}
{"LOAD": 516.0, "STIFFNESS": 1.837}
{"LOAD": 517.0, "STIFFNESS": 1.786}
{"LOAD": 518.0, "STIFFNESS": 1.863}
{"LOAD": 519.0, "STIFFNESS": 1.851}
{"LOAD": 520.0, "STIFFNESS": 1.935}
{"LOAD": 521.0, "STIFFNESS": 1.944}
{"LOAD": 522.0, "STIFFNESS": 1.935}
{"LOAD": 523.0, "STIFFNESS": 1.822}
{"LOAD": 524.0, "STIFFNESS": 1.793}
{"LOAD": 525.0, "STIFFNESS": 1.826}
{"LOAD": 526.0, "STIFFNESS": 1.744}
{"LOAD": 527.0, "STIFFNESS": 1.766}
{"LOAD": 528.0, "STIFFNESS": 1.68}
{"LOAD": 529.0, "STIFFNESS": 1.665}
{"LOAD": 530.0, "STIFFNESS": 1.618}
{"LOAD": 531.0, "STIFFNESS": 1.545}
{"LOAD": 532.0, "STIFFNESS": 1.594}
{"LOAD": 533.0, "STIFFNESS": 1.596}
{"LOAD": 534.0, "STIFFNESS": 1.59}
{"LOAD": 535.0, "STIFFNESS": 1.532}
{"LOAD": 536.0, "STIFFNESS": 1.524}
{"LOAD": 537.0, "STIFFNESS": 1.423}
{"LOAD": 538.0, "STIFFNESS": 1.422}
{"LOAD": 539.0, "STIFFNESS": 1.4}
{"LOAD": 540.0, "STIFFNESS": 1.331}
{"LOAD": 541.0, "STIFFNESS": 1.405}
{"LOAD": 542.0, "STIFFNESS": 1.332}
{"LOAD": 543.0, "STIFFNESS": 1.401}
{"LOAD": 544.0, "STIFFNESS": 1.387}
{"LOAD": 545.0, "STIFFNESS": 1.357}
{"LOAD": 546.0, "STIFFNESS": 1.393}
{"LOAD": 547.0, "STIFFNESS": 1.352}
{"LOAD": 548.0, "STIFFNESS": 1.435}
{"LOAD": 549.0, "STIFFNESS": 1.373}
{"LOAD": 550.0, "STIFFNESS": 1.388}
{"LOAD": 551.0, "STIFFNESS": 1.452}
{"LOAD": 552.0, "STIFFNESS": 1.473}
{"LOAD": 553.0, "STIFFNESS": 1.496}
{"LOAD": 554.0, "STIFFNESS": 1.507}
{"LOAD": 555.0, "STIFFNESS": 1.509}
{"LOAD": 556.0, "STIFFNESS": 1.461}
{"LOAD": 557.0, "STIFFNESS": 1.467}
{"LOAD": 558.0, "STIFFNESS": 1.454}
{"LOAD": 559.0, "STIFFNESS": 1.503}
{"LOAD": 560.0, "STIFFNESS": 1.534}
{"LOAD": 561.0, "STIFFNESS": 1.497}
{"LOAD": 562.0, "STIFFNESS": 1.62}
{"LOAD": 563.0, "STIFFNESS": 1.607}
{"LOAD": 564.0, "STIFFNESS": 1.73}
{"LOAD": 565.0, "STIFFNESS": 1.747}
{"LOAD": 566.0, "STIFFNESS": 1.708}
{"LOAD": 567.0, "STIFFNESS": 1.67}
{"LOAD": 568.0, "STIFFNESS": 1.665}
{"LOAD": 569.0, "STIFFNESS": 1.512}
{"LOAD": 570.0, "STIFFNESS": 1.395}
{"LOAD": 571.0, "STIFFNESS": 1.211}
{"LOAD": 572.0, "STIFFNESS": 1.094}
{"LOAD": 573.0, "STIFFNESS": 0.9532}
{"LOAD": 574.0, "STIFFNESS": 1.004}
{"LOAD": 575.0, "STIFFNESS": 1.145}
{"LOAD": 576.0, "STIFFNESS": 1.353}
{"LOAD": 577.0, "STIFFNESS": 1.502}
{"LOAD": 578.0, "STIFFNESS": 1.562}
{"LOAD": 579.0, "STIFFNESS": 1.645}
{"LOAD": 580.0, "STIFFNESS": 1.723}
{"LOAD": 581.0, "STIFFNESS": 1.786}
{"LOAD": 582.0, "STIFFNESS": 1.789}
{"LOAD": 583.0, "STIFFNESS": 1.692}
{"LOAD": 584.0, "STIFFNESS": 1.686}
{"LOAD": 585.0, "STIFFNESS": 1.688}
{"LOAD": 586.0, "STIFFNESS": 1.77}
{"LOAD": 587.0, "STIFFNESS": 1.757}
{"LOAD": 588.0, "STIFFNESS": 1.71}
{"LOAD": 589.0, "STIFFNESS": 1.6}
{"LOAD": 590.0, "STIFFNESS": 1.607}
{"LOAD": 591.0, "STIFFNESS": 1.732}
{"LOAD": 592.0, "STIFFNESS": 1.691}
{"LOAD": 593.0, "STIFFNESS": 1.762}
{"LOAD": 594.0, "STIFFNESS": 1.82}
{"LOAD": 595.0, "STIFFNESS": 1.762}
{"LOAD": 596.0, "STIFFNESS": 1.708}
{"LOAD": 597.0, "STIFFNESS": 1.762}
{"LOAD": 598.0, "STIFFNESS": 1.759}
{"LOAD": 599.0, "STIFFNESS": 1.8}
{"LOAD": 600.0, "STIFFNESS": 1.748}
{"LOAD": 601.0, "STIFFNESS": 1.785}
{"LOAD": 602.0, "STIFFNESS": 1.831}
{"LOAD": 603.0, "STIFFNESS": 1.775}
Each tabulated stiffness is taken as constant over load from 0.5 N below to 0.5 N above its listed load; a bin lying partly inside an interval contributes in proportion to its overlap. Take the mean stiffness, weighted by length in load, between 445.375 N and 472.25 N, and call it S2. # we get 1.44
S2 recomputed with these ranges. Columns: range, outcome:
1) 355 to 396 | 1.68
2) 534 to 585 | 1.48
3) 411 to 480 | 1.47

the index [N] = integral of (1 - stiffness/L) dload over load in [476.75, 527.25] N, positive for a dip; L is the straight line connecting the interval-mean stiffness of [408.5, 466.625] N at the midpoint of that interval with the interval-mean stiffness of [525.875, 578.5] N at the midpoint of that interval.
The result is 8.0 N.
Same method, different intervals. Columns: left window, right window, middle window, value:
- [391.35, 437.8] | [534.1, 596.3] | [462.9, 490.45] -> 8.68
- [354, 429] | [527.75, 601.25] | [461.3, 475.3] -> 1.77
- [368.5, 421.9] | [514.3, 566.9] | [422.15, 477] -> 4.15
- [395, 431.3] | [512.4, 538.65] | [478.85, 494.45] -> 9.05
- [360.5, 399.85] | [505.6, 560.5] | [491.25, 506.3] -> 6.14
